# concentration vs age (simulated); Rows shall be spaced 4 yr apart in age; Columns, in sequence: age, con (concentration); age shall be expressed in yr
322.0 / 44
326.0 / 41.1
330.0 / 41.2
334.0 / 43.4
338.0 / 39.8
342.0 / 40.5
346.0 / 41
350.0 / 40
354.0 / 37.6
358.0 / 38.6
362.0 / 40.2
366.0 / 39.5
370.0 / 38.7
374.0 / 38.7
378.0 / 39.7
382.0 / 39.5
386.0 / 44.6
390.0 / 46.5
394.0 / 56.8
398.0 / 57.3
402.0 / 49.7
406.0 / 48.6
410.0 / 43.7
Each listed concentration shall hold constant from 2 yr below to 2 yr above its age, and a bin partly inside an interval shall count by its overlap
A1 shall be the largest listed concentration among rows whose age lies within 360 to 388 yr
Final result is 44.6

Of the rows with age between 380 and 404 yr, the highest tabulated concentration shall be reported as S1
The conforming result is 57.3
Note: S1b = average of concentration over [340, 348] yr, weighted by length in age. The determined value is 40.8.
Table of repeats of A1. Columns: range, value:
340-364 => 41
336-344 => 40.5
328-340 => 43.4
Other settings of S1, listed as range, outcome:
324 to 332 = 41.2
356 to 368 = 40.2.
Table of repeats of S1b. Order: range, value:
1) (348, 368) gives 39.2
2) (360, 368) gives 39.9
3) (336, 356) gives 39.8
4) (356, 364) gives 39.4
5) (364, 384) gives 39.2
